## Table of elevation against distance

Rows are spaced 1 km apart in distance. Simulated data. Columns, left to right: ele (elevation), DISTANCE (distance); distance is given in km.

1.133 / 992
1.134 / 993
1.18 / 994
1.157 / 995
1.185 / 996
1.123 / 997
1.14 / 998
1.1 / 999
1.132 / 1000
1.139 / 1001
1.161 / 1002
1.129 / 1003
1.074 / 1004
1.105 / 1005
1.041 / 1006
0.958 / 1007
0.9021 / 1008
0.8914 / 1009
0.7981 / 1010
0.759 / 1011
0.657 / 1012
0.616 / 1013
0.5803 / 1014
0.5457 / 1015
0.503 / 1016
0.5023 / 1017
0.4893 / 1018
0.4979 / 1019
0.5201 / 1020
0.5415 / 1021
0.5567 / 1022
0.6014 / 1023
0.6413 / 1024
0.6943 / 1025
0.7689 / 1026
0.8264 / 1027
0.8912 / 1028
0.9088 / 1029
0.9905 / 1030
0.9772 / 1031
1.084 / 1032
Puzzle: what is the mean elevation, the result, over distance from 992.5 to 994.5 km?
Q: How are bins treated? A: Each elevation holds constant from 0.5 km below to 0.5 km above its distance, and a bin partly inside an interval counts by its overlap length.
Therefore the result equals 1.16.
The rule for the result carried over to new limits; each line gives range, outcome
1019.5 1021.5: 0.531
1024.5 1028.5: 0.795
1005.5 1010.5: 0.918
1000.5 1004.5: 1.13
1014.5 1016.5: 0.524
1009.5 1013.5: 0.708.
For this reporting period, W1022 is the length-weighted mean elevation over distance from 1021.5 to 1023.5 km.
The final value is 0.579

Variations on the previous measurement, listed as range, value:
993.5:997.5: 1.16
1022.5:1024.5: 0.621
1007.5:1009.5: 0.897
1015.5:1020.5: 0.503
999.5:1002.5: 1.14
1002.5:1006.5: 1.09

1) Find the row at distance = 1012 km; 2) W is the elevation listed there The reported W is 0.657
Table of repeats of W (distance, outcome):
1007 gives 0.958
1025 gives 0.6943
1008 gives 0.9021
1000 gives 1.132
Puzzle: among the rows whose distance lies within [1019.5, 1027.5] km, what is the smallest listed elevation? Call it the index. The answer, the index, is 0.5201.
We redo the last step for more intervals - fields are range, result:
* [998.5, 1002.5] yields 1.1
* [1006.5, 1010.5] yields 0.7981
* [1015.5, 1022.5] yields 0.4893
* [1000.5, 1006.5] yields 1.041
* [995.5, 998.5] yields 1.123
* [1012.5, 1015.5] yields 0.5457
